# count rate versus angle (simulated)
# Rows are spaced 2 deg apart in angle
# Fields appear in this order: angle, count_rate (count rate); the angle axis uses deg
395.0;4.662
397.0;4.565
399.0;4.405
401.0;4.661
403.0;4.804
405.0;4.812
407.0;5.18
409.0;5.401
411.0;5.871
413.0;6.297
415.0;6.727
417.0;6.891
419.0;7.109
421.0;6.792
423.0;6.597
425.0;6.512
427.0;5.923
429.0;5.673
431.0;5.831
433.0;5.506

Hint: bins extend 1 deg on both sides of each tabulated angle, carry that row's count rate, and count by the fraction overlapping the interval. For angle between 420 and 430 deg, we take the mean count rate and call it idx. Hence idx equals 6.3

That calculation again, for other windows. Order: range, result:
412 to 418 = 6.64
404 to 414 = 5.51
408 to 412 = 5.64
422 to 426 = 6.55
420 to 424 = 6.69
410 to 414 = 6.08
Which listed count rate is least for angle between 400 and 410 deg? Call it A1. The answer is 4.661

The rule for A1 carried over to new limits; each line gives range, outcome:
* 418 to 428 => 5.923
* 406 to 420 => 5.18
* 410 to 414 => 5.871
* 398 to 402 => 4.405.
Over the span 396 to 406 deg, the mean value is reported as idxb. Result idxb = 4.65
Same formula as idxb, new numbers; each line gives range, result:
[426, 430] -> 5.8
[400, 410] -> 4.97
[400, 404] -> 4.73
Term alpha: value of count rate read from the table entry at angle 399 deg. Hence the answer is 4.405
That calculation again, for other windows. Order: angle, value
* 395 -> 4.662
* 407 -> 5.18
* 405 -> 4.812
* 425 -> 6.512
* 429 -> 5.673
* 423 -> 6.597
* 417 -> 6.891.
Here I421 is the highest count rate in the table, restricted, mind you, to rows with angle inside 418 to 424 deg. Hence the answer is 7.109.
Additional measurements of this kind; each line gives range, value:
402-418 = 6.891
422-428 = 6.597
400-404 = 4.804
